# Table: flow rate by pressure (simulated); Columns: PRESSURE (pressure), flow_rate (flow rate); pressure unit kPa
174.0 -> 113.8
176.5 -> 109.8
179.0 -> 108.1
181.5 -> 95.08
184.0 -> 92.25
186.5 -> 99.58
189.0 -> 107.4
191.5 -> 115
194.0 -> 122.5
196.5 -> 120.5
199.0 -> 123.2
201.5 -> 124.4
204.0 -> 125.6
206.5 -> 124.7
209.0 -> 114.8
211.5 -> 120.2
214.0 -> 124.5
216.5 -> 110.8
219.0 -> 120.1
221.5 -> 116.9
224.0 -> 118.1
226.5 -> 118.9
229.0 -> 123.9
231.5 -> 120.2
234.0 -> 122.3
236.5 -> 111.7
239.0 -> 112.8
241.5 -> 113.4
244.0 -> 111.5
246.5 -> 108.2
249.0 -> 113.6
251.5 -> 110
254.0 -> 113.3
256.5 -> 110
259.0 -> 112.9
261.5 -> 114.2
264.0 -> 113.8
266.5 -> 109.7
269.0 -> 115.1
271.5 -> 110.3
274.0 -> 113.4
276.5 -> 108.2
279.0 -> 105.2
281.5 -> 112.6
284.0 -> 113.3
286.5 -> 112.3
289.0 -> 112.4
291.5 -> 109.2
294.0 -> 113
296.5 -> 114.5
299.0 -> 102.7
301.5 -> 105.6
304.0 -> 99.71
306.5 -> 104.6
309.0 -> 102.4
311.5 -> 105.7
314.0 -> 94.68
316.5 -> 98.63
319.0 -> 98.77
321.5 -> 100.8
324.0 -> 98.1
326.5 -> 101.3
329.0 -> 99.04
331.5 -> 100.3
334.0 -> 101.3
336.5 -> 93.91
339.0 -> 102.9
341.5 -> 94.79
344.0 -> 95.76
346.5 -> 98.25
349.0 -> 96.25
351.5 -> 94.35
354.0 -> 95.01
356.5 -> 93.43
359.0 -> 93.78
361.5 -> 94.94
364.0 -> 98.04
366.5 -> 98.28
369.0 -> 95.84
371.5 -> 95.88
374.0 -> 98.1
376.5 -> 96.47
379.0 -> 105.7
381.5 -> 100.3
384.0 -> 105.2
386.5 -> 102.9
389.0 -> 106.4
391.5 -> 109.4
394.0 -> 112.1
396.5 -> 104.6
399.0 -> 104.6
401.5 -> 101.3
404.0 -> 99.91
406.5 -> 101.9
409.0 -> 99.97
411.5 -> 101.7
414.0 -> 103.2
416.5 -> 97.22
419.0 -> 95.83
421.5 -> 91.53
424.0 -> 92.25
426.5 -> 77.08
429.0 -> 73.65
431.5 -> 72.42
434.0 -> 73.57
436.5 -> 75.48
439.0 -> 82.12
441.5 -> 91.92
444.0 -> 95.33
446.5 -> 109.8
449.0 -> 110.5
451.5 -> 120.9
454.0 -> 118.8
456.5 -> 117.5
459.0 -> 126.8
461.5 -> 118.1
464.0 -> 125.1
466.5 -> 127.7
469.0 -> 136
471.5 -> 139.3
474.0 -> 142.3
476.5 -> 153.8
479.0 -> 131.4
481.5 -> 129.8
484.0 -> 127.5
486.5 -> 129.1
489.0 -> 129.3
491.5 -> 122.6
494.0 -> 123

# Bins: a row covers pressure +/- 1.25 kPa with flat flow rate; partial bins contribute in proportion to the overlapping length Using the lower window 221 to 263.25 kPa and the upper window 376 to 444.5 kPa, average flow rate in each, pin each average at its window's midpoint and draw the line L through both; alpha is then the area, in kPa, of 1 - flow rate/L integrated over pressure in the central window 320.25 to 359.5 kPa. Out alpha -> 2.3 kPa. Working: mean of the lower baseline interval 115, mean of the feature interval 97.5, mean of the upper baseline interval 95.5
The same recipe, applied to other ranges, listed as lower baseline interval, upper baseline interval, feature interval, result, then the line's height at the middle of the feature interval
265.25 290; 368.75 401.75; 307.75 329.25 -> 1.6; 108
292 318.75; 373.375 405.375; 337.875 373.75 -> 2.6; 104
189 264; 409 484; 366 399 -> 2.4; 111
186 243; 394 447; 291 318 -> 0.7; 107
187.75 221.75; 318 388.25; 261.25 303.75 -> -0.9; 108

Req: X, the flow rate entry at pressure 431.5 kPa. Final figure 72.42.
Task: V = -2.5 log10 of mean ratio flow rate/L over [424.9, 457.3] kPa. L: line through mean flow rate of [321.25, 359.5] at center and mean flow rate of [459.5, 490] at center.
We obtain 0.31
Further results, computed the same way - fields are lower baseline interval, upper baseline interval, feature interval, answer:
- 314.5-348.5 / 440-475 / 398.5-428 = 0.16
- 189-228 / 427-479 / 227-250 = 0.03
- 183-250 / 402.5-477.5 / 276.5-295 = 0.02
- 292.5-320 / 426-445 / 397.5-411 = -0.18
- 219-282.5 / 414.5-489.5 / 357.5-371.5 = 0.16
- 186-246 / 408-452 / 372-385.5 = -0.03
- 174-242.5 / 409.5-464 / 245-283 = 0.00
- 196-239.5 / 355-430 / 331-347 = 0.07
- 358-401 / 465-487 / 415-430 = 0.30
